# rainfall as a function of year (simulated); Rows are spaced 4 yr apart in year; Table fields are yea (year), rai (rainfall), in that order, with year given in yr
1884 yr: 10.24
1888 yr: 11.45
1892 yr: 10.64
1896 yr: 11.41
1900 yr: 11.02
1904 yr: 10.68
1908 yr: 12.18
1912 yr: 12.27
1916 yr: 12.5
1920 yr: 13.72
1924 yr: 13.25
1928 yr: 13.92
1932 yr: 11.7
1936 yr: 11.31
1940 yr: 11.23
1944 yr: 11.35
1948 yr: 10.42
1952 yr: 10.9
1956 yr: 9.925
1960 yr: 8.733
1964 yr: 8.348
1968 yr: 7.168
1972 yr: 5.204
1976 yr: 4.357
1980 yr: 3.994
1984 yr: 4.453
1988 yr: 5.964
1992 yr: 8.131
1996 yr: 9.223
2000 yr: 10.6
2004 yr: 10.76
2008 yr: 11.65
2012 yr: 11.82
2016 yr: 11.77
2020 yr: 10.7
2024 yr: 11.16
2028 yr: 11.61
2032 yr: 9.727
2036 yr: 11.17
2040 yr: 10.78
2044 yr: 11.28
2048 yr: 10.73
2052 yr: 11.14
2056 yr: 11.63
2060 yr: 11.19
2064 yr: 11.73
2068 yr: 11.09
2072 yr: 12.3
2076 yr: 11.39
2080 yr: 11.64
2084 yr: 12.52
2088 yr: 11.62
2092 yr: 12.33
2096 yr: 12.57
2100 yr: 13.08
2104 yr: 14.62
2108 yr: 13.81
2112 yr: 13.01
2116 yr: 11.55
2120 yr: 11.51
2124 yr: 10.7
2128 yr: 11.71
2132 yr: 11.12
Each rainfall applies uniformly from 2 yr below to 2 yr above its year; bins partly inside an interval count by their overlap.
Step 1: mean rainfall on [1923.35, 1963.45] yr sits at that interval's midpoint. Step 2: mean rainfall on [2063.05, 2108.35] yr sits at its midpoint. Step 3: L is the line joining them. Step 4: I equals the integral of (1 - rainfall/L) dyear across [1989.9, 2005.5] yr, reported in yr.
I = 2.6 yr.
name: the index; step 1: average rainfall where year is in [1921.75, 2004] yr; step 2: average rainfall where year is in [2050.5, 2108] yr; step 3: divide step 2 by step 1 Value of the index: 1.3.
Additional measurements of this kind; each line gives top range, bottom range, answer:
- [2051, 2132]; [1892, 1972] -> 1.10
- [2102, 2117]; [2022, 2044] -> 1.22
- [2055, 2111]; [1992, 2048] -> 1.13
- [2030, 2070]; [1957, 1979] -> 1.63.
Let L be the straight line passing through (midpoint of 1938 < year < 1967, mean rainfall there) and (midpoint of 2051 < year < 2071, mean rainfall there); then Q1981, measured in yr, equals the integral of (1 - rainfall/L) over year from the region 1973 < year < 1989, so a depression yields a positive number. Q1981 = 8.9 yr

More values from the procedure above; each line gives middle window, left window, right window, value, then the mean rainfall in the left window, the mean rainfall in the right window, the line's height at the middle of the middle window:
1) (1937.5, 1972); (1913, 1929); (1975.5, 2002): 2.0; 13.2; 6.81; 10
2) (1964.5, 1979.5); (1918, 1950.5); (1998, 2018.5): 7.7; 12.1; 11.3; 11.7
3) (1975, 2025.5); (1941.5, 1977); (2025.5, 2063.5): 5.3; 8.64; 11.1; 9.81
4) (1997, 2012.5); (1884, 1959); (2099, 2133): 1.2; 11.6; 12.4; 11.9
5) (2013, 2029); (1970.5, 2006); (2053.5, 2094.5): -4.6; 6.99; 11.7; 8.81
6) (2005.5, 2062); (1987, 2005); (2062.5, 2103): -4.7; 9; 12.1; 10.3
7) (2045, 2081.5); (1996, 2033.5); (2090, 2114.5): 2.4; 11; 13.2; 12.2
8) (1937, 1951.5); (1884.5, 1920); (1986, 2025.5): 0.0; 11.6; 10.2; 11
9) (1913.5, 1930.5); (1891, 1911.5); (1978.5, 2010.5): -4.3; 11.3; 8.22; 10.6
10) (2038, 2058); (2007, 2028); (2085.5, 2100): 1.1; 11.4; 12.3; 11.8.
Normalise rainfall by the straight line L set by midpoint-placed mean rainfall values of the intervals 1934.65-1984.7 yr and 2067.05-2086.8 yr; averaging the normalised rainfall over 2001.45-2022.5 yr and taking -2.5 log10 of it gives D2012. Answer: -0.15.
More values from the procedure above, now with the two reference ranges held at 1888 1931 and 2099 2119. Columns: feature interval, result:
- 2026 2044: 0.17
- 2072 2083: 0.11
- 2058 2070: 0.14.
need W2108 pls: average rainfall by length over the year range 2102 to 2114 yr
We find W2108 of 13.8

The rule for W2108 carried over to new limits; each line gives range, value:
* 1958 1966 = 8.54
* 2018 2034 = 10.8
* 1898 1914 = 11.5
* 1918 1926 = 13.5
